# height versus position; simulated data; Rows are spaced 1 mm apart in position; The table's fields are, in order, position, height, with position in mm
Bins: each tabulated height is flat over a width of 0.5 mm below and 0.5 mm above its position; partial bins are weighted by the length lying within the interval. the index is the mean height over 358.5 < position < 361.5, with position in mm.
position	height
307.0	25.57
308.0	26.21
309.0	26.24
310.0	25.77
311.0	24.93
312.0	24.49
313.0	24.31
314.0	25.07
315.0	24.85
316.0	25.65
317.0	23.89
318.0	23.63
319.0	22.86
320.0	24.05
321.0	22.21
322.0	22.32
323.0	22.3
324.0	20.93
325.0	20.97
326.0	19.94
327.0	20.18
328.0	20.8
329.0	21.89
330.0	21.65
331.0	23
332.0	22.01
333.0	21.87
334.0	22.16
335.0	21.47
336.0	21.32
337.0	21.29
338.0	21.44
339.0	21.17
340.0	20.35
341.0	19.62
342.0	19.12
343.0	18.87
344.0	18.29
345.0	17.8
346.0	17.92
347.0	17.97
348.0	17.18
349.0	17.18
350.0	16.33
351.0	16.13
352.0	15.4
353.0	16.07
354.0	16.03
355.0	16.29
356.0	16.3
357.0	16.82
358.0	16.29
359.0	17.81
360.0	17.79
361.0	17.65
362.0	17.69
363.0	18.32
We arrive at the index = 17.7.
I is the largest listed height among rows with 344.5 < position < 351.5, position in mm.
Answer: 17.97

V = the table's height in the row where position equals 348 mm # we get 17.18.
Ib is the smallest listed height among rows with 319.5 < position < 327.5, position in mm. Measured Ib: 19.94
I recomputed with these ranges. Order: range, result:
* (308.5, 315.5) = 26.24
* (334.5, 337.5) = 21.47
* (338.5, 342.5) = 21.17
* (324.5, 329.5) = 21.89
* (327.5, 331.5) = 23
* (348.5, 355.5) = 17.18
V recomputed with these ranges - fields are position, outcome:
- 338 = 21.44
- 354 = 16.03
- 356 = 16.3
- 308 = 26.21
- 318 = 23.63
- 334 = 22.16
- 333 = 21.87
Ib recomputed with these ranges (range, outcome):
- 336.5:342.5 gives 19.12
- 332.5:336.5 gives 21.32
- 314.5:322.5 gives 22.21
